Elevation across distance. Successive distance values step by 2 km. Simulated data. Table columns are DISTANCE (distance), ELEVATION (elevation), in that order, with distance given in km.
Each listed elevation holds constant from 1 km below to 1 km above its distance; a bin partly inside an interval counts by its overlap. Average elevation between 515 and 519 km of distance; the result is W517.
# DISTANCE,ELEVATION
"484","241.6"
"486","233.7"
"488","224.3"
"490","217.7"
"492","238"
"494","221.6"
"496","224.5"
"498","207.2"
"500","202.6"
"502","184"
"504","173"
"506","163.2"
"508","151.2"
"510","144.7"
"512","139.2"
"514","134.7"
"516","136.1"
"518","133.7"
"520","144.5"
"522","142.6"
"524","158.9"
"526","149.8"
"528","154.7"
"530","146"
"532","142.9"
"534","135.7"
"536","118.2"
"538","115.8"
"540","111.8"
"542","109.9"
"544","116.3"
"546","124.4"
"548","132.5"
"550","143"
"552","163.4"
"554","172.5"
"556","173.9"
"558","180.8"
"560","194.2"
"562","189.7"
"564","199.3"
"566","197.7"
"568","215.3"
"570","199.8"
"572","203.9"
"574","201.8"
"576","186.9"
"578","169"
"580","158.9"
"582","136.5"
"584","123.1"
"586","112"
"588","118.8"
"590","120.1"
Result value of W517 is 135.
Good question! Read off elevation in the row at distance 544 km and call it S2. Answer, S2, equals 116.3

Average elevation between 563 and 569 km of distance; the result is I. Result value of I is 204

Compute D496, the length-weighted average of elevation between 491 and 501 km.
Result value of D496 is 219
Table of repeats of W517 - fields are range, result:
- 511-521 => 138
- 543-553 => 136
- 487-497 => 225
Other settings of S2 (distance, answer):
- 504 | 173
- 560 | 194.2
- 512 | 139.2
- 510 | 144.7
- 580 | 158.9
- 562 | 189.7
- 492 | 238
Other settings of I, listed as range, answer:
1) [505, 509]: 157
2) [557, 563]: 188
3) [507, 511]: 148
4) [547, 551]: 138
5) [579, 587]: 133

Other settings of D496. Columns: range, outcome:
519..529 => 150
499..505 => 187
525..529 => 152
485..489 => 229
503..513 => 154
